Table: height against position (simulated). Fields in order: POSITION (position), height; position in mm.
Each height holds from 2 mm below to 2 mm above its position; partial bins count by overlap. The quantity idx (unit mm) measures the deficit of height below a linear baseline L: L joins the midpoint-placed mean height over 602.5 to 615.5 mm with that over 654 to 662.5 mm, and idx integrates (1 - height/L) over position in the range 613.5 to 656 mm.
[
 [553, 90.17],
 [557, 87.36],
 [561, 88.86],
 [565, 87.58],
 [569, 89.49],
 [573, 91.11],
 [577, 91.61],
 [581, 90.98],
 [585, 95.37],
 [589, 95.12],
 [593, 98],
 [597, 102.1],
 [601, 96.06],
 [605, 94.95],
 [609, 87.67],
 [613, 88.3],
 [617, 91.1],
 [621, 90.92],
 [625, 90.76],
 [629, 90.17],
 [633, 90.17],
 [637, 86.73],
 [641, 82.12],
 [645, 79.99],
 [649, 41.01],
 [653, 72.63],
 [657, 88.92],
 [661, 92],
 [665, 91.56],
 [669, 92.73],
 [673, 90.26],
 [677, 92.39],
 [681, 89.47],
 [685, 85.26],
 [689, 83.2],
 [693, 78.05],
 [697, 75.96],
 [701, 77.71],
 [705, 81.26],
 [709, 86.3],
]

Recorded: 3.5 mm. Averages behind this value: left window 90.6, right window 88.3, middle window 82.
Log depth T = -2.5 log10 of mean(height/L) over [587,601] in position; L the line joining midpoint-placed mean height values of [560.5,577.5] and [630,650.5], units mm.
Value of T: -0.15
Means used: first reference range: 89.6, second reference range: 77.5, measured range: 98.1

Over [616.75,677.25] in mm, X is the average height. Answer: 84.8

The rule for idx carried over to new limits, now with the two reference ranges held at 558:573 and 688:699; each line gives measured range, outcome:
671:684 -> -1.7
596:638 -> -3.4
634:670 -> 0.5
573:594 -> -1.5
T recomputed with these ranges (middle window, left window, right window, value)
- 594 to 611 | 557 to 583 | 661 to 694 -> -0.07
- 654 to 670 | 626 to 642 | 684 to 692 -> -0.06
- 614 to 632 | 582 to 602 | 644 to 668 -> -0.03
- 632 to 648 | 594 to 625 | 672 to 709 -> 0.10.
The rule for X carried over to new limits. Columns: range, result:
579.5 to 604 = 96.3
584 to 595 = 96.2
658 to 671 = 91.9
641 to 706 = 82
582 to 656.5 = 87.5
